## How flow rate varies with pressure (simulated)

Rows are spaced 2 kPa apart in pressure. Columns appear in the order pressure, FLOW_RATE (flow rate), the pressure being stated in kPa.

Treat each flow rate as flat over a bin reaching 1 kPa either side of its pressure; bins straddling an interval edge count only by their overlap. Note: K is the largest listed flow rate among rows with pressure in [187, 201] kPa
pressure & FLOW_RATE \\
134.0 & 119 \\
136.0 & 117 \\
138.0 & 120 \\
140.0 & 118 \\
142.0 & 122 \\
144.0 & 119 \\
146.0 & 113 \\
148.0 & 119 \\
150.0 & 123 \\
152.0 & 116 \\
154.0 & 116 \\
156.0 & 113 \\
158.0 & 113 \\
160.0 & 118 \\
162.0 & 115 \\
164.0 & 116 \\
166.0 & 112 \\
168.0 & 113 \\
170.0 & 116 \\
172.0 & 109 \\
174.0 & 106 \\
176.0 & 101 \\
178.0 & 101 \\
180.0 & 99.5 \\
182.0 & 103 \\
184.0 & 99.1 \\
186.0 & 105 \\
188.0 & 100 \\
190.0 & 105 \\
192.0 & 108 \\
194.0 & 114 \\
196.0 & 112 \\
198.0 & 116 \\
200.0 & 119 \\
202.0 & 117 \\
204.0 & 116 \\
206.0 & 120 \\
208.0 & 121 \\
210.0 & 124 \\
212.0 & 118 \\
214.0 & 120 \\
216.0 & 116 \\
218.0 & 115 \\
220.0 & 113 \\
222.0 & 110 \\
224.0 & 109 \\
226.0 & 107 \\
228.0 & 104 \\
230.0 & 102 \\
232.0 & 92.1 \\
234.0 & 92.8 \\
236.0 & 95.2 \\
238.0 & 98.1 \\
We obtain 119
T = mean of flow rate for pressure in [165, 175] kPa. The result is 111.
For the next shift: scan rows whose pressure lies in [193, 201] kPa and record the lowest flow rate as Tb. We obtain 112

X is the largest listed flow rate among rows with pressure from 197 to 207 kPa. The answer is 120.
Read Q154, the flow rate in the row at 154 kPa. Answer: 116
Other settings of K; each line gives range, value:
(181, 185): 103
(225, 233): 107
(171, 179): 109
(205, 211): 124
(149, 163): 123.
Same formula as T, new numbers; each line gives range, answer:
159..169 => 115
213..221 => 116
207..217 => 120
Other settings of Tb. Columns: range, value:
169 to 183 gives 99.5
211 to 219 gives 115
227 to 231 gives 102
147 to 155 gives 116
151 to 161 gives 113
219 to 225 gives 109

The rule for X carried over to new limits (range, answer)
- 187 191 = 105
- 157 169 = 118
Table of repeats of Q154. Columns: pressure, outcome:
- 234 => 92.8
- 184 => 99.1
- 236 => 95.2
